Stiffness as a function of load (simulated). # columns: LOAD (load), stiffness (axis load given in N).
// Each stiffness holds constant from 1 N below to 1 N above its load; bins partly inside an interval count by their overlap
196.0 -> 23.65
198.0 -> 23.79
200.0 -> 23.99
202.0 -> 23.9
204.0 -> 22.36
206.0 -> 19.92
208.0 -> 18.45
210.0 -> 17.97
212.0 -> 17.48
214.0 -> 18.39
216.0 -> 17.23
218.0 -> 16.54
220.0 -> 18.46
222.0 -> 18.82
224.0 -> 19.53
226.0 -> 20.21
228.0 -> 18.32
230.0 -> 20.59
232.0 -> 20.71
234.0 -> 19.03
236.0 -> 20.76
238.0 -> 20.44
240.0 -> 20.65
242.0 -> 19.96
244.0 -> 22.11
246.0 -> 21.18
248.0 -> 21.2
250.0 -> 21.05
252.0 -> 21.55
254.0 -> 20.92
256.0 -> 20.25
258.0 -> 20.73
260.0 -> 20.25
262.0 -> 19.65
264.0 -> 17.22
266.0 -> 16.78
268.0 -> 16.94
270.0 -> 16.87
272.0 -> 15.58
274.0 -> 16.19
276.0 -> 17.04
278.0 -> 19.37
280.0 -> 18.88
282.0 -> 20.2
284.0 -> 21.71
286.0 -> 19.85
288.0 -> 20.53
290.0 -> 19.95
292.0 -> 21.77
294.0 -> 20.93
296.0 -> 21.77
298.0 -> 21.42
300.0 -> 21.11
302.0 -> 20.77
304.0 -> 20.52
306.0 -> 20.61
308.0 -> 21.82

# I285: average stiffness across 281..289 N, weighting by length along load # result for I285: 20.6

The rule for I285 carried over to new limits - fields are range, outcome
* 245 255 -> 21.2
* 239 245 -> 20.9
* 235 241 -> 20.6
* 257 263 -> 20.2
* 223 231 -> 19.7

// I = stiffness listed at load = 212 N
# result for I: 17.48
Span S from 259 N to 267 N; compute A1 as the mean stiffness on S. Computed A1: 18.5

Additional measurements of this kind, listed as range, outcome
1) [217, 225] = 18.3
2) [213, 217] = 17.8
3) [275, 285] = 19.4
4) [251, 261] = 20.7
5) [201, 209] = 21.2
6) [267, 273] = 16.5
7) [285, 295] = 20.6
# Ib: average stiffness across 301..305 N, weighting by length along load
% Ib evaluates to 20.6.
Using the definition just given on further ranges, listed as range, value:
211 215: 17.9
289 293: 20.9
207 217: 17.9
